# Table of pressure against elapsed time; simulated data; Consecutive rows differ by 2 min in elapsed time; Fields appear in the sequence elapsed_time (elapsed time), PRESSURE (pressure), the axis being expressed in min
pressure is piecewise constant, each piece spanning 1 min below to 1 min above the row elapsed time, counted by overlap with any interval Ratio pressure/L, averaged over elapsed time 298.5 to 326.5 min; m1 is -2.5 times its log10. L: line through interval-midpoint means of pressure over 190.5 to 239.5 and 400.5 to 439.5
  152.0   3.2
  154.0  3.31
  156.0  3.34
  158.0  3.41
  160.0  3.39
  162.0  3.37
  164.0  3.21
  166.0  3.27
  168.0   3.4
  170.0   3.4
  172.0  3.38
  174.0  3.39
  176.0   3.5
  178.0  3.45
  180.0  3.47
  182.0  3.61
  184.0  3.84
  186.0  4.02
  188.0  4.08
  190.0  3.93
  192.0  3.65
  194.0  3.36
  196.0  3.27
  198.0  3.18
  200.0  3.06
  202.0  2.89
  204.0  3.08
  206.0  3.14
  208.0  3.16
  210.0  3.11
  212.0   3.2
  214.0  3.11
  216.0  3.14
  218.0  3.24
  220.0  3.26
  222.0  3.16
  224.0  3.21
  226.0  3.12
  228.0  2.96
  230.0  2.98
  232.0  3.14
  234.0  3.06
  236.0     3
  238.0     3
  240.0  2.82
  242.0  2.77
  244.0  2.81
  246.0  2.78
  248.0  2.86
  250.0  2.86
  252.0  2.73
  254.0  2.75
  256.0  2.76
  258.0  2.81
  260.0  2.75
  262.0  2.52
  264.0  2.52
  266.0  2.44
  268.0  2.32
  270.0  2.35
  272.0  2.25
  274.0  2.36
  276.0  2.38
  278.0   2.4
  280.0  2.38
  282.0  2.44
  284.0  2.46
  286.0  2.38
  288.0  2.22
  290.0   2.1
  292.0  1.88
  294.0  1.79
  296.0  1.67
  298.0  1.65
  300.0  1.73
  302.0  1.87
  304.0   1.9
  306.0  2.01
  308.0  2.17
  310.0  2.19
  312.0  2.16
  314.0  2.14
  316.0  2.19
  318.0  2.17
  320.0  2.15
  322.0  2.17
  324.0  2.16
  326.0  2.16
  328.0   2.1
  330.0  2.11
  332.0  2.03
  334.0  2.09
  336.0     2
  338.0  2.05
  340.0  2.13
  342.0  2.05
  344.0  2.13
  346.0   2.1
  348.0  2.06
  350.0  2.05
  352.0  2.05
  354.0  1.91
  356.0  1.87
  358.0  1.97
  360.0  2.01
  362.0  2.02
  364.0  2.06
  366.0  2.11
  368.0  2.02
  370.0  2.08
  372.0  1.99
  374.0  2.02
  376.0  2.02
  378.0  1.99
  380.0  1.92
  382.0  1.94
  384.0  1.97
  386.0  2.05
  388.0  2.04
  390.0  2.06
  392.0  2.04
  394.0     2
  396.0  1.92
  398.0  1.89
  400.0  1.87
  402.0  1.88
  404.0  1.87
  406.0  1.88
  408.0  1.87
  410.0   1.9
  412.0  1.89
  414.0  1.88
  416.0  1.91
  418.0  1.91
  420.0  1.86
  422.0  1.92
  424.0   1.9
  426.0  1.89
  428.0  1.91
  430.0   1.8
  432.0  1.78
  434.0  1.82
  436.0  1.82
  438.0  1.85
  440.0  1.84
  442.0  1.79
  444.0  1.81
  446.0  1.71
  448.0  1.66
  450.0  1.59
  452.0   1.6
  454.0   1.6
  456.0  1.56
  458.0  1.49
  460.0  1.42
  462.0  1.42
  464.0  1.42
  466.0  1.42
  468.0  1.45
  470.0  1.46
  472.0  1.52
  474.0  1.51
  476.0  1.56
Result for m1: 0.219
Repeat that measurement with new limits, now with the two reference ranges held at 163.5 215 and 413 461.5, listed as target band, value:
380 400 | 0.05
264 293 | 0.21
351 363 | 0.16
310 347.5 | 0.17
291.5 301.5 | 0.47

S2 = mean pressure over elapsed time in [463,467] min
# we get 1.42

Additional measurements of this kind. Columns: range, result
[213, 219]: 3.16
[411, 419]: 1.9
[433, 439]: 1.83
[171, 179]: 3.43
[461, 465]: 1.42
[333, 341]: 2.07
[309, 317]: 2.17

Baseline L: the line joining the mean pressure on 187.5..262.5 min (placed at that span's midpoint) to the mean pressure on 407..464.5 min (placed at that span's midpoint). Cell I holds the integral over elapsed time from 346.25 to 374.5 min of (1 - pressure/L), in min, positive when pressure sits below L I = 2.6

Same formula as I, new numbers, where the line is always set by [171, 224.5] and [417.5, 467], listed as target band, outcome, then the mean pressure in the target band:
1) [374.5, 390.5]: 0.9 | 2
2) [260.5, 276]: 2.6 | 2.4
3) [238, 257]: 1.4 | 2.8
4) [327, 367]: 5.2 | 2.05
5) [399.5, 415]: 0.5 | 1.88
